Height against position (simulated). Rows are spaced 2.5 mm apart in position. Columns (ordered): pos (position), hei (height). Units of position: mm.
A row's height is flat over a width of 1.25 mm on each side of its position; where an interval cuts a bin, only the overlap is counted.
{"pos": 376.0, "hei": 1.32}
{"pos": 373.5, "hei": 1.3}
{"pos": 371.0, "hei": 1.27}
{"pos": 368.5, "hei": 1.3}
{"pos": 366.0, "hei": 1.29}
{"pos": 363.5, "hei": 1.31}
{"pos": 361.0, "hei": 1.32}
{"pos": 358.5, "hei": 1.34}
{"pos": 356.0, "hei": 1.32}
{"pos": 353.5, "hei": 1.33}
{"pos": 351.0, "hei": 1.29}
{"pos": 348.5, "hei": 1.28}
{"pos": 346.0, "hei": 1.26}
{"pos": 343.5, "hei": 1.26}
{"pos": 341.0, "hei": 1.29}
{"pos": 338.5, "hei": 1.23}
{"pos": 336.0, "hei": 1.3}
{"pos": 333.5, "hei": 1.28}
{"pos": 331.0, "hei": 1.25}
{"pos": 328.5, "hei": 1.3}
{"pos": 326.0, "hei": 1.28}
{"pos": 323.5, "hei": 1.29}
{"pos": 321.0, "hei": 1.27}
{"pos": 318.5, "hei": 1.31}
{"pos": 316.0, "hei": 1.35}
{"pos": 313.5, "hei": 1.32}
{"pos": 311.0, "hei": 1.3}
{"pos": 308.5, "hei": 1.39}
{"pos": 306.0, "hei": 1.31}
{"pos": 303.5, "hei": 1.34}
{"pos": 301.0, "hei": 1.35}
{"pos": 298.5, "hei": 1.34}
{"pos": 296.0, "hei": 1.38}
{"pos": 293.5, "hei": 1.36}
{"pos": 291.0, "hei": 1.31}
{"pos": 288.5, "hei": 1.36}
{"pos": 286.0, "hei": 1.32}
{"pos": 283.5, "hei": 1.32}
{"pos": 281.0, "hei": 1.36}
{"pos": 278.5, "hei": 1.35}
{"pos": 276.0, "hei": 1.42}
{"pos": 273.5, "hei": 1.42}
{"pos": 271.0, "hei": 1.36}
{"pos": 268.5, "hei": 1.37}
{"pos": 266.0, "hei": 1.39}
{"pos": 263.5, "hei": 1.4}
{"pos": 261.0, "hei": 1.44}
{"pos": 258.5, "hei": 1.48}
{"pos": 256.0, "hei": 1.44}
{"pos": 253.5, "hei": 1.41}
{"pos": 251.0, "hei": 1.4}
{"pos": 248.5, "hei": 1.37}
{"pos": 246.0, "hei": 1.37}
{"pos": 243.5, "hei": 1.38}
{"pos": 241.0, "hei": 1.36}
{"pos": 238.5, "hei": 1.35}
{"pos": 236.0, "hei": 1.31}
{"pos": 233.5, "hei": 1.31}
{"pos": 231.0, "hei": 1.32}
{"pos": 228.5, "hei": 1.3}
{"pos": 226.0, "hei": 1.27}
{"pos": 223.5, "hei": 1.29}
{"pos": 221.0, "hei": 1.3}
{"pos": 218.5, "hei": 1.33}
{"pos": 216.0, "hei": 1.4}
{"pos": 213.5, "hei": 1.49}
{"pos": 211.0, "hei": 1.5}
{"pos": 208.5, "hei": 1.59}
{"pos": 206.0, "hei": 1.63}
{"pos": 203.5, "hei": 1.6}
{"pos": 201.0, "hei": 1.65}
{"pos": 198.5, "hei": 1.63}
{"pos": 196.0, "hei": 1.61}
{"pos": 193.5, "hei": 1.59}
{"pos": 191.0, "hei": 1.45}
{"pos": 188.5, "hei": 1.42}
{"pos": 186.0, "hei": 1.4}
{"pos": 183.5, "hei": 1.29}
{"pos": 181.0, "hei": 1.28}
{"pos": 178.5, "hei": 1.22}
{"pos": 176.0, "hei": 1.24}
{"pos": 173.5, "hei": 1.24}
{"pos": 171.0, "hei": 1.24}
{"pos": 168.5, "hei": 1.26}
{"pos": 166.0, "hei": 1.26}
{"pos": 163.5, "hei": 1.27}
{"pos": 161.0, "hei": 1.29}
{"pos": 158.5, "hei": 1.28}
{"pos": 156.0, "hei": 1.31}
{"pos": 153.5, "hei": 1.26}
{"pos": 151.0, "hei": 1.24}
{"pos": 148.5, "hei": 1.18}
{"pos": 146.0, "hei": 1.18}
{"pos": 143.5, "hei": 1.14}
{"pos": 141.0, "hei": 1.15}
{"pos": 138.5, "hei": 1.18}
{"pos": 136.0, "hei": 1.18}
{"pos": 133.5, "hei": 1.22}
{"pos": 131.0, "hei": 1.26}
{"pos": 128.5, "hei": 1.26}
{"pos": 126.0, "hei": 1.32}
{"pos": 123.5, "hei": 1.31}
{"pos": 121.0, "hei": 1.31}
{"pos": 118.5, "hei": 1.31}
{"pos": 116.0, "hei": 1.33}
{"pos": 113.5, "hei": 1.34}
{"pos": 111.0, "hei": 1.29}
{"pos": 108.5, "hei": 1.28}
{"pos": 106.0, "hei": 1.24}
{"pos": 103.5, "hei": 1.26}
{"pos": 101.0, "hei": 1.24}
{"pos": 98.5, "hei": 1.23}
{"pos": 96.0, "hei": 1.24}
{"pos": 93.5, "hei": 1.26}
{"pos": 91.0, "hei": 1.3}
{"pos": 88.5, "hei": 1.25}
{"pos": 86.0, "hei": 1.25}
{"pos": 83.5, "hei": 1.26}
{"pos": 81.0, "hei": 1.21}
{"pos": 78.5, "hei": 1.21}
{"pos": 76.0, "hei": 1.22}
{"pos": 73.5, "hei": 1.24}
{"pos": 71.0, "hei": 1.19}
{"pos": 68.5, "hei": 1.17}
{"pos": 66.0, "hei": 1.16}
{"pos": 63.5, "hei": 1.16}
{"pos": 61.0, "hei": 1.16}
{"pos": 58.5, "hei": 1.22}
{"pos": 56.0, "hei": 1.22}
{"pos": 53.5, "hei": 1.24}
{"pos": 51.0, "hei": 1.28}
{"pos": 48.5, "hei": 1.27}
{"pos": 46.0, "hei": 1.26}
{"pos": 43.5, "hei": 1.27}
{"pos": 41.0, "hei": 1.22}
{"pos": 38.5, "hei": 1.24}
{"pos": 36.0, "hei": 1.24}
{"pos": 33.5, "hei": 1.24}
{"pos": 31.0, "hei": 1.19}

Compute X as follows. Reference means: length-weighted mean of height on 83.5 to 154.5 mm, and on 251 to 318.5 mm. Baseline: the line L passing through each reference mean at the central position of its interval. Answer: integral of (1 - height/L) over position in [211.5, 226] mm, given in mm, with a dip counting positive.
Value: -0.44 mm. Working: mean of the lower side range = 1.25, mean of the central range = 1.36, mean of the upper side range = 1.37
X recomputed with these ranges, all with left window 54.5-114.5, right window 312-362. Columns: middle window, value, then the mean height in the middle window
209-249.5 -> -2.9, 1.36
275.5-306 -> -1.5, 1.35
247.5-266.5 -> -2.1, 1.42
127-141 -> 0.3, 1.22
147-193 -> -1.3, 1.29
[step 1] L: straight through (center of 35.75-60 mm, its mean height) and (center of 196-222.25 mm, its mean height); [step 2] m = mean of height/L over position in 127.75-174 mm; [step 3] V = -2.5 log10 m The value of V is 0.15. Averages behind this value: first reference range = 1.25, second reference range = 1.52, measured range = 1.23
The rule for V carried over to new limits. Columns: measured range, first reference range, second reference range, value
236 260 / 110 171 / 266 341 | -0.07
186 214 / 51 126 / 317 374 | -0.22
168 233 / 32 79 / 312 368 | -0.12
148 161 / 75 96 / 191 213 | 0.15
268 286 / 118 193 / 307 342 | -0.06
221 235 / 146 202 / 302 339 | 0.02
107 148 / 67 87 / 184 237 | 0.04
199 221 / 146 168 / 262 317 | -0.17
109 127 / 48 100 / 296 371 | -0.06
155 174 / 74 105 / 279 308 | 0.01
